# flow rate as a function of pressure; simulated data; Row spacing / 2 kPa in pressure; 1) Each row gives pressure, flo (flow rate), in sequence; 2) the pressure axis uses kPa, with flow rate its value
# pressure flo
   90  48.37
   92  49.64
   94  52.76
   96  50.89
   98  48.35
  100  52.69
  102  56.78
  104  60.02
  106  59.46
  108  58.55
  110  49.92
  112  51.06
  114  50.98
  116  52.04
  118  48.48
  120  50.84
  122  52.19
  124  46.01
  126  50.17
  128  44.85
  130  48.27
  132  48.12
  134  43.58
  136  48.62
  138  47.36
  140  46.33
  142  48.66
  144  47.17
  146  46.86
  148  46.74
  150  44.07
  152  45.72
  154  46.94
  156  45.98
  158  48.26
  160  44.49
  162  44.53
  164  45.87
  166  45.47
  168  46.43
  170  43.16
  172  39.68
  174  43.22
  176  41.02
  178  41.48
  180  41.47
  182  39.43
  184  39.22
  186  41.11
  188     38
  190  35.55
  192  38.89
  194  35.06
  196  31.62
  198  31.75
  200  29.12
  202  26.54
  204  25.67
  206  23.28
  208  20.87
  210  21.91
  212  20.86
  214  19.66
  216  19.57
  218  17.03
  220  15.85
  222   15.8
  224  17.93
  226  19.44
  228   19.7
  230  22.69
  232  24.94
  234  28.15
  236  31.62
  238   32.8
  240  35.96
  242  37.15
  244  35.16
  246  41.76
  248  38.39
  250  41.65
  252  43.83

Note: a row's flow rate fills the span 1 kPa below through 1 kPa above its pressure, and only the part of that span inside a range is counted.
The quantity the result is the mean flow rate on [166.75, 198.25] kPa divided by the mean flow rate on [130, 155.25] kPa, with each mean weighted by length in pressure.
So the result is 0.84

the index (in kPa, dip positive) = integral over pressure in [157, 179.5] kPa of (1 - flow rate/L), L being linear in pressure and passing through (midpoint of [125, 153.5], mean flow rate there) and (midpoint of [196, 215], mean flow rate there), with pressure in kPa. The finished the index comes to -4.1 kPa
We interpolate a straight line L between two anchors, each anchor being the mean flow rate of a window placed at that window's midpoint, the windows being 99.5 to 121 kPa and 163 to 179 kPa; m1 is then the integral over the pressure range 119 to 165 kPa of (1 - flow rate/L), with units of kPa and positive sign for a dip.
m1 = 1.1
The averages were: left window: 53.7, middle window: 47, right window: 43.3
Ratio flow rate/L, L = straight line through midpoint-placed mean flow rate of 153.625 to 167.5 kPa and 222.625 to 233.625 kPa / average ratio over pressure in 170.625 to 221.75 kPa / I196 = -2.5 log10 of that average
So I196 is 0.09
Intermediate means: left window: 45.9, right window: 21.2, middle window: 31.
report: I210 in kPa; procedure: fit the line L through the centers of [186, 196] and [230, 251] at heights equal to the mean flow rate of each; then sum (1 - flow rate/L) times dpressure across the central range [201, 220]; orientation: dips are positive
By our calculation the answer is 7.64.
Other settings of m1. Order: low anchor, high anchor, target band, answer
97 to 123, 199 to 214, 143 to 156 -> -1.62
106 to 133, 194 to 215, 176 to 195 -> -4.80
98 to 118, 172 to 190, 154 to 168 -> -0.59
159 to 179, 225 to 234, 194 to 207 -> 1.64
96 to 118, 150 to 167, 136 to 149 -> 0.25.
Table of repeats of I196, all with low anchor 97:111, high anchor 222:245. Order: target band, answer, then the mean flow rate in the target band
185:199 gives 0.007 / 36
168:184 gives -0.051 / 41.5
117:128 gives 0.044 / 49.1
